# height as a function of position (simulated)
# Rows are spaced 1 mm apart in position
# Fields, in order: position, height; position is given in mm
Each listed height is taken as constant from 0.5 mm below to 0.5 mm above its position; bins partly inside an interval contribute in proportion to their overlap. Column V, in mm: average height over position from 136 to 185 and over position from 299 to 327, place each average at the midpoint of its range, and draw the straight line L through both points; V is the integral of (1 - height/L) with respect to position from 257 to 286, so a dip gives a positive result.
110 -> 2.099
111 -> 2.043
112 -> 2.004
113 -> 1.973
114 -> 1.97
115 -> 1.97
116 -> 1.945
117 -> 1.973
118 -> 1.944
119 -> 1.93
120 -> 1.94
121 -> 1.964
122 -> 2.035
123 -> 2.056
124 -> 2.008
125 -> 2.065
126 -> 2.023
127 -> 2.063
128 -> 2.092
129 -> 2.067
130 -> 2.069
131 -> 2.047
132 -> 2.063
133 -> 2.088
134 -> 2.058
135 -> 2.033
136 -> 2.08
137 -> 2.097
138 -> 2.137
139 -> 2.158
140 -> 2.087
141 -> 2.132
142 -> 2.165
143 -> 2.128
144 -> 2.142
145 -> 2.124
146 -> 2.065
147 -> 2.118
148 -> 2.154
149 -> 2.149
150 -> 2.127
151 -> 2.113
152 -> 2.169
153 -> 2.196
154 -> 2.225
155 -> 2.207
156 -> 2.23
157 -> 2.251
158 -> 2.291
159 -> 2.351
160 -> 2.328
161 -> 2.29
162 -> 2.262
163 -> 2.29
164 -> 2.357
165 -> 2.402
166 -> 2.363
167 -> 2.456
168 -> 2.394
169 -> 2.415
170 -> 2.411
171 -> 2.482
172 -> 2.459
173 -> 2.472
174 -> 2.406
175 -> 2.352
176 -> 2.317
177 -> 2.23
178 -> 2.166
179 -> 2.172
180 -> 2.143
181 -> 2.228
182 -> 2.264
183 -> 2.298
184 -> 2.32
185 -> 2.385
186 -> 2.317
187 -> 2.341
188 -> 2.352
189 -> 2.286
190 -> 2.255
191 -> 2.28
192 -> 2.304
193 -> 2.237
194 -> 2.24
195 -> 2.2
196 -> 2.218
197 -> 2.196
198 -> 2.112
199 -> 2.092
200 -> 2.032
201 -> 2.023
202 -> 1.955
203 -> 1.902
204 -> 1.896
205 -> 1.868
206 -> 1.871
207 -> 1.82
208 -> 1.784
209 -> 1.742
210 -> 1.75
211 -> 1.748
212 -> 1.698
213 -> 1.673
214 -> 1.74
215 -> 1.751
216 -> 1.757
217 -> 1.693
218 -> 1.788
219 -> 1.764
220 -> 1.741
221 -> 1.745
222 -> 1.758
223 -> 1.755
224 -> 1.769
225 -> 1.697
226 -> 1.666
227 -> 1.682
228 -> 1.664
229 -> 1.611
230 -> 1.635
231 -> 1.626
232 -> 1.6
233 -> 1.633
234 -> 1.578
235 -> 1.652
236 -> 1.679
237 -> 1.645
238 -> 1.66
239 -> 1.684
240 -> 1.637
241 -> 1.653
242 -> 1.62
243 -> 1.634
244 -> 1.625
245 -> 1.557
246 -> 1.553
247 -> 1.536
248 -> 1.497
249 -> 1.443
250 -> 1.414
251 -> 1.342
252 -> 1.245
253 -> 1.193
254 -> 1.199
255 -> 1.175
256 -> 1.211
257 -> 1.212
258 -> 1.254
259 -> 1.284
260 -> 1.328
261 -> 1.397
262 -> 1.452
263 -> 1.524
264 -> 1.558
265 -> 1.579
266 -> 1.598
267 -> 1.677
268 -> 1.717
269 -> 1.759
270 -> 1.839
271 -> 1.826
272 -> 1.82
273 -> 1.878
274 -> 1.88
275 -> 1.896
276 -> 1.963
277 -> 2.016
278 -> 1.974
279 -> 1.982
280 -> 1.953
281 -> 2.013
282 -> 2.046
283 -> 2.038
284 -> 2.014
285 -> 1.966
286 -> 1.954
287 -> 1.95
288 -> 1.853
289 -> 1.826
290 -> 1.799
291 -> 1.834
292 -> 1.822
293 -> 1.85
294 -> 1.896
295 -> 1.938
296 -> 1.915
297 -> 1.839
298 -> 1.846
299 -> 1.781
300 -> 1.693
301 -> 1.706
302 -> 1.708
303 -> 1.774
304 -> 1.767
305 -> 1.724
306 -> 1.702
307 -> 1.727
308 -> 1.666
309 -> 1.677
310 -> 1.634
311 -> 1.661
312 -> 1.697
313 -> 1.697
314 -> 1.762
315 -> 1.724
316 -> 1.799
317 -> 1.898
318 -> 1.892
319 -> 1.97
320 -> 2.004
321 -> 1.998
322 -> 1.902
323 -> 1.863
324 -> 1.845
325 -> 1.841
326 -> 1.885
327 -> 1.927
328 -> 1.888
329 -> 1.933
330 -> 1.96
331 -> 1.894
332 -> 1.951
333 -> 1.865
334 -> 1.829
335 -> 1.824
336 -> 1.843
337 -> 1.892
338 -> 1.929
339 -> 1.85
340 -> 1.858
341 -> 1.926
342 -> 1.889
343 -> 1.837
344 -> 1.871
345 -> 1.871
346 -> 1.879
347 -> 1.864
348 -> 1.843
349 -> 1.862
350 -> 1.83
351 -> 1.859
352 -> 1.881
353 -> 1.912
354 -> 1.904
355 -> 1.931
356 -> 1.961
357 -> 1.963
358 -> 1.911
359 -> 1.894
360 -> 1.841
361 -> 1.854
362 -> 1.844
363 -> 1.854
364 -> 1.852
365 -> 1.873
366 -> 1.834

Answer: 2.4 mm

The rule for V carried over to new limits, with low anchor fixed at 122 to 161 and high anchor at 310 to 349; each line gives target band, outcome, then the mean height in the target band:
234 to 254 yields 4.6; 1.53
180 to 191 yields -1.2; 2.3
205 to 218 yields 1.7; 1.76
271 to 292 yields 0.0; 1.93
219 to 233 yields 2.2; 1.69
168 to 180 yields -1.5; 2.35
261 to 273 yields 1.8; 1.67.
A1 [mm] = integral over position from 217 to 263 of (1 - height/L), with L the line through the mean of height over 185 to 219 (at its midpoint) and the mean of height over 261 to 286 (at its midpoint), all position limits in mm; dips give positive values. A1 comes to 8.8 mm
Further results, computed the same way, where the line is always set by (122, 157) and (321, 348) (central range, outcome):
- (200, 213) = 1.24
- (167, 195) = -3.45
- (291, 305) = 0.85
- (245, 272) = 6.96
